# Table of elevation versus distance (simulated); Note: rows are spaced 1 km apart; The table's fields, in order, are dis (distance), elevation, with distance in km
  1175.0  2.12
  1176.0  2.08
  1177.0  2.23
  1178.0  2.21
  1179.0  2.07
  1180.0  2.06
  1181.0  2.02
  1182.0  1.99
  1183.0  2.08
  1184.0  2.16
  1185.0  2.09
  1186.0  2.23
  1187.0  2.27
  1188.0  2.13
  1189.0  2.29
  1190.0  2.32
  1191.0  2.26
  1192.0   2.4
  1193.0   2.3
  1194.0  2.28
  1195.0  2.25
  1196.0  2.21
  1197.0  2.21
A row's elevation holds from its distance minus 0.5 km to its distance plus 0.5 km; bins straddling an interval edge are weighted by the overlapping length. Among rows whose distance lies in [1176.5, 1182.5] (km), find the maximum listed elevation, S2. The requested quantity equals 2.23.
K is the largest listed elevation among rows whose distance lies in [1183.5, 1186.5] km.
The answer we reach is 2.23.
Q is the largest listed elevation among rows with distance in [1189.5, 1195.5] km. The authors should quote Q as 2.4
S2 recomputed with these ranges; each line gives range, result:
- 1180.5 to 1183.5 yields 2.08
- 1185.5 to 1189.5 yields 2.29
